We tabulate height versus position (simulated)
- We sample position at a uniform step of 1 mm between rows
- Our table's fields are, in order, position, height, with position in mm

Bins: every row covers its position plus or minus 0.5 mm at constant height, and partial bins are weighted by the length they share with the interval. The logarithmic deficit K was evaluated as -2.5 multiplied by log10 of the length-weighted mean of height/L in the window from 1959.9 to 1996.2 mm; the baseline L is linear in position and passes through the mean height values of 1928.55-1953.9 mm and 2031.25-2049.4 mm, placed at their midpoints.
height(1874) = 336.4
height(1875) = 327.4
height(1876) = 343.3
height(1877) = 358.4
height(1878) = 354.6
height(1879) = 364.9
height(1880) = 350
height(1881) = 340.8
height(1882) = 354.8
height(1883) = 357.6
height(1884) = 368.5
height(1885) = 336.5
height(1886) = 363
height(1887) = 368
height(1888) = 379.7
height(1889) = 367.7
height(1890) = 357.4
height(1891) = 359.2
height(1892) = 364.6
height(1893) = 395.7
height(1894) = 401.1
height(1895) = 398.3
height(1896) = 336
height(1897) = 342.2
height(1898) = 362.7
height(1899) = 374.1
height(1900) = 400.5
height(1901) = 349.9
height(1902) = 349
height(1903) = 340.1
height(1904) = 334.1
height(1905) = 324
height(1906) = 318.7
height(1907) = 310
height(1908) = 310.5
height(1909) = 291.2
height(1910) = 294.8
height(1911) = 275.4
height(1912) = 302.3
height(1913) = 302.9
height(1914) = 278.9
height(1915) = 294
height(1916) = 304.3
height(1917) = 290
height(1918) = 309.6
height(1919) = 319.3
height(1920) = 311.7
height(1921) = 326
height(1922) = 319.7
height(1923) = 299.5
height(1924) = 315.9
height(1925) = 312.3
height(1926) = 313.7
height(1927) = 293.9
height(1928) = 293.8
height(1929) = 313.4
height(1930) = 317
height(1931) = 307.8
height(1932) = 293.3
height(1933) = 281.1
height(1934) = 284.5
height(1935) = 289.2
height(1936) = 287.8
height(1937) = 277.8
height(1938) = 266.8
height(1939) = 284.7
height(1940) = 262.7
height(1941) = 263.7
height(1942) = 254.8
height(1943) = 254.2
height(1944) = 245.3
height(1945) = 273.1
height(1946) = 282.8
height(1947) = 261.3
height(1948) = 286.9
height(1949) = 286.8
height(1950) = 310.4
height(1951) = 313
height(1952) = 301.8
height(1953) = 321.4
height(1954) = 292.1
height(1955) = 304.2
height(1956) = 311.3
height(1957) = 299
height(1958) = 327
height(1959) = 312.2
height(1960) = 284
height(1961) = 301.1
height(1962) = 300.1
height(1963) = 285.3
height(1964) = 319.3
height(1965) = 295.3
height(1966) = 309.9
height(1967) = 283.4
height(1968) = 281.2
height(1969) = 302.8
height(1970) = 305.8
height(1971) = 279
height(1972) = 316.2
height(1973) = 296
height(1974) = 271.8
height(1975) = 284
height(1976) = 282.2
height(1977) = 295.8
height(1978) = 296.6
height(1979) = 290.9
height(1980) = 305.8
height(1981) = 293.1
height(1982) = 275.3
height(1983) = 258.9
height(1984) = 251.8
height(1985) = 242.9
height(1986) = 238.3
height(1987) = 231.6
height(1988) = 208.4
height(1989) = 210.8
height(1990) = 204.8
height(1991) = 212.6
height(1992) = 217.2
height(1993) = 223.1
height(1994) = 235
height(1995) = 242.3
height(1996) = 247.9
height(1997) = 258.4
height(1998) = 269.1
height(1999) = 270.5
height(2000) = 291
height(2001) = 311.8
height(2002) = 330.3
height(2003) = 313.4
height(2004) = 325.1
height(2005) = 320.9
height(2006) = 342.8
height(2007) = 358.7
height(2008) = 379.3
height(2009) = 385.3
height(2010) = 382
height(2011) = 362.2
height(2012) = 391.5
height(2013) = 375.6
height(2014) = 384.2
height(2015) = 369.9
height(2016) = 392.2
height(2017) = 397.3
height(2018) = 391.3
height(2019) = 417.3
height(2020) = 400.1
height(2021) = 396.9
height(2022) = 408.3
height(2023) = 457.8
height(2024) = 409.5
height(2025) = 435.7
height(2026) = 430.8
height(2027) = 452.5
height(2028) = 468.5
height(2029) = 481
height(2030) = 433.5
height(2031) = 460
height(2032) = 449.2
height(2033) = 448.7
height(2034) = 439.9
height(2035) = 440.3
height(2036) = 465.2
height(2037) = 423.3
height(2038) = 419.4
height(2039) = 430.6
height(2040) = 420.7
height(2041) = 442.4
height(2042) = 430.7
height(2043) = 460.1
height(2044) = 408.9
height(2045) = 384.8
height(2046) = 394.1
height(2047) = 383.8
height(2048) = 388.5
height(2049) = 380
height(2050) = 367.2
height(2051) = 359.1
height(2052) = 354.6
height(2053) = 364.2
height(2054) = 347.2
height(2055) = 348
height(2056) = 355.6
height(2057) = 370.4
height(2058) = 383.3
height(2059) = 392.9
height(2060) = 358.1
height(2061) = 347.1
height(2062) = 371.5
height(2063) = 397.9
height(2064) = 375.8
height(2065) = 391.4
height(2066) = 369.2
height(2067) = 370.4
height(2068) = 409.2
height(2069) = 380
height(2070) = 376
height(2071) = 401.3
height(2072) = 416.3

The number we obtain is 0.23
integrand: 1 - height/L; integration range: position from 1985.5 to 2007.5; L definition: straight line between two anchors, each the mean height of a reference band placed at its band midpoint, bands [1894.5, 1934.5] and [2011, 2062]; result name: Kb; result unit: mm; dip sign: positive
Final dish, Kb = 6.5 mm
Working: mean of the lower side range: 317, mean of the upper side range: 405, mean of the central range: 267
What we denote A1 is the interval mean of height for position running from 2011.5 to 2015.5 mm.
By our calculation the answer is 380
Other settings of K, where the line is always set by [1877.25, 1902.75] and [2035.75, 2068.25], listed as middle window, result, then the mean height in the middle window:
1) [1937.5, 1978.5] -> 0.276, 290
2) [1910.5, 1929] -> 0.209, 304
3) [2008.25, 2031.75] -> -0.077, 412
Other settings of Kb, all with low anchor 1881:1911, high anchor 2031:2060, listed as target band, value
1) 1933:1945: 3.11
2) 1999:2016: 1.70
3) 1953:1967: 2.61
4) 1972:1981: 2.05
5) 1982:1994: 4.79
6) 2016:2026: -0.48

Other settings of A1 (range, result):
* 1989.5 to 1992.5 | 212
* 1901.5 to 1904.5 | 341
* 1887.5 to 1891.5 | 366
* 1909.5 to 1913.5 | 294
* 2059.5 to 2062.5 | 359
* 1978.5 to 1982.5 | 291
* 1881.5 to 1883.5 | 356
